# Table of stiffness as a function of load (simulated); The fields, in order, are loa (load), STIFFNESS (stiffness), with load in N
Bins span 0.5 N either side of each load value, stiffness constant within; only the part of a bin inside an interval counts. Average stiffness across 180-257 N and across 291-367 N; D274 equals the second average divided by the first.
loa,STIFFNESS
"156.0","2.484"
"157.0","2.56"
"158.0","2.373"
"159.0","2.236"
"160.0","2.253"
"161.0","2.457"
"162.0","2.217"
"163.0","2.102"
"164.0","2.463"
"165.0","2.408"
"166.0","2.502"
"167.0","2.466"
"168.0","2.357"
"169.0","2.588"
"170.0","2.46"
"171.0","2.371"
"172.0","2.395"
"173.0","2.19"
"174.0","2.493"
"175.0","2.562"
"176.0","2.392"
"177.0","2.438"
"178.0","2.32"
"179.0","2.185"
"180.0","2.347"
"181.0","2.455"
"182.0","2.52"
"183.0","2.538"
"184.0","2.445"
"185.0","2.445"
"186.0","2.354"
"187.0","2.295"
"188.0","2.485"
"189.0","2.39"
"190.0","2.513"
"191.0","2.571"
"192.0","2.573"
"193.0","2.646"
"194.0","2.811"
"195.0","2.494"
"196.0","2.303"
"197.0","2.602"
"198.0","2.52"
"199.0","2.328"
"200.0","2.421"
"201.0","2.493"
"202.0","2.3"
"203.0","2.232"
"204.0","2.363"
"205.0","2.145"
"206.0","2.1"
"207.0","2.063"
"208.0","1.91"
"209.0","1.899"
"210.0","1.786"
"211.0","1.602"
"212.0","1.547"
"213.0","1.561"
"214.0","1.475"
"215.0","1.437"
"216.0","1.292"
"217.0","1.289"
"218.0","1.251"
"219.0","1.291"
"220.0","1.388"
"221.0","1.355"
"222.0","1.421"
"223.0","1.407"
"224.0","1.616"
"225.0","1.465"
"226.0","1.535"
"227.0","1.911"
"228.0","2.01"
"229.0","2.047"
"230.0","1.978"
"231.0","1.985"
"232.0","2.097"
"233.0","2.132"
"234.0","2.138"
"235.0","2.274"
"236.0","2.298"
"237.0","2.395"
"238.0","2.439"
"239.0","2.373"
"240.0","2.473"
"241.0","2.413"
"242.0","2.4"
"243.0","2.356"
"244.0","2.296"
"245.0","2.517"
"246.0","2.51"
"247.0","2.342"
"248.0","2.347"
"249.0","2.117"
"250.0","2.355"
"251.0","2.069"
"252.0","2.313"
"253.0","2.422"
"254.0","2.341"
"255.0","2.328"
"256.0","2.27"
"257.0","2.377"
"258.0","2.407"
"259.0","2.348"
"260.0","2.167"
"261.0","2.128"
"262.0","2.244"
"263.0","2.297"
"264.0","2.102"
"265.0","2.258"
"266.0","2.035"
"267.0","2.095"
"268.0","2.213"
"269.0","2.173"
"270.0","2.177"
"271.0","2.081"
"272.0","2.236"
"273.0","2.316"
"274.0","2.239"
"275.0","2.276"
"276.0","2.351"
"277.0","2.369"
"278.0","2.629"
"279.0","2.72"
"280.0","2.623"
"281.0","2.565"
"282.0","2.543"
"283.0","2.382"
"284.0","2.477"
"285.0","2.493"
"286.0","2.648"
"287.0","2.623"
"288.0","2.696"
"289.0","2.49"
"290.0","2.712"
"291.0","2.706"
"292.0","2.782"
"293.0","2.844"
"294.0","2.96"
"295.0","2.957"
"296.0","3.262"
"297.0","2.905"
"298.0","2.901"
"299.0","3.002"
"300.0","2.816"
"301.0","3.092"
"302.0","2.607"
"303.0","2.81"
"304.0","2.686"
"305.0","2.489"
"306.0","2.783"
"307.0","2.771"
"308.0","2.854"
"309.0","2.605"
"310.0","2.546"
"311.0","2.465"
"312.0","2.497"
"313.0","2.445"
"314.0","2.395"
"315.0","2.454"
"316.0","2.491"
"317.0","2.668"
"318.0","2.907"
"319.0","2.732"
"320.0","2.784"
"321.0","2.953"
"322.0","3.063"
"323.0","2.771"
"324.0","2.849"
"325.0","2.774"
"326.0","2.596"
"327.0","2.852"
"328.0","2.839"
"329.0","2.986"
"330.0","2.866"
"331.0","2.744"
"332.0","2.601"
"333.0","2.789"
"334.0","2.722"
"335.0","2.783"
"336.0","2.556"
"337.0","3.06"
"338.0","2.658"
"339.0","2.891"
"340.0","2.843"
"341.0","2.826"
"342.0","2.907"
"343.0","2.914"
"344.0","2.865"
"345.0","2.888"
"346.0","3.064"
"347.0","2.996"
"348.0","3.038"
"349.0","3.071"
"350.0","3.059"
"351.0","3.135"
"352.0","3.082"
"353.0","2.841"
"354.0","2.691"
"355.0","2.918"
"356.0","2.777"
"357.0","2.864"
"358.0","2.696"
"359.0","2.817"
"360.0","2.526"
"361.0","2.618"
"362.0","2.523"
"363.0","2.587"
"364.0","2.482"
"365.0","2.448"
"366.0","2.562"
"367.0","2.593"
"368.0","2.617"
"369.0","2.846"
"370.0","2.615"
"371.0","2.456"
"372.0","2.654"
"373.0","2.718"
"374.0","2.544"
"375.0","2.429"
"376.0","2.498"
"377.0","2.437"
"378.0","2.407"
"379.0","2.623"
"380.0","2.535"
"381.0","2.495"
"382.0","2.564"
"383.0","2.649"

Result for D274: 1.31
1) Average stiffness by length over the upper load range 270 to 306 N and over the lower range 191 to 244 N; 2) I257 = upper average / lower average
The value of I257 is 1.30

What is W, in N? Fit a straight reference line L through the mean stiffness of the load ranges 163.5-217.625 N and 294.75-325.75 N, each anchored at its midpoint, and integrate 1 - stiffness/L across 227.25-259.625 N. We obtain 2.5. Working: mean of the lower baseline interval 2.26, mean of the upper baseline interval 2.75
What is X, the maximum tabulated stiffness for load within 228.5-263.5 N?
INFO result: 2.517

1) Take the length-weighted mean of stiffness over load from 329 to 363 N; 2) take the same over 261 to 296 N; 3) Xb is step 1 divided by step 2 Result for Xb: 1.15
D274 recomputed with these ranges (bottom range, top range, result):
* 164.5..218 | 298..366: 1.23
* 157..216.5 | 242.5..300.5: 1.07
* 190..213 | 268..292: 1.09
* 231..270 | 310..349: 1.22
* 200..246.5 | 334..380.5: 1.41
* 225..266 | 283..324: 1.22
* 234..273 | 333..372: 1.22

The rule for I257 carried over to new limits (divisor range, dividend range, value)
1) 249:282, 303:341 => 1.19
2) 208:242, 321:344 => 1.55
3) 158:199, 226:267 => 0.93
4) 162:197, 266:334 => 1.08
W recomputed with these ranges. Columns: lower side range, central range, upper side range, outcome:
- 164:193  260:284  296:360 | 3.2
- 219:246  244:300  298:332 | -2.0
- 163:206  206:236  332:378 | 9.4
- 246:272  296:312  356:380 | -2.5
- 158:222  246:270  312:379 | 1.8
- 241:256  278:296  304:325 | -1.0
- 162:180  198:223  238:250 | 6.2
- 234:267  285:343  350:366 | -4.5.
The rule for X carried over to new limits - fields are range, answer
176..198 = 2.811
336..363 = 3.135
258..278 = 2.629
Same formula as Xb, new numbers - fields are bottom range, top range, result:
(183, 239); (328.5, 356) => 1.41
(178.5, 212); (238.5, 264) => 1.00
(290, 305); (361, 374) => 0.91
